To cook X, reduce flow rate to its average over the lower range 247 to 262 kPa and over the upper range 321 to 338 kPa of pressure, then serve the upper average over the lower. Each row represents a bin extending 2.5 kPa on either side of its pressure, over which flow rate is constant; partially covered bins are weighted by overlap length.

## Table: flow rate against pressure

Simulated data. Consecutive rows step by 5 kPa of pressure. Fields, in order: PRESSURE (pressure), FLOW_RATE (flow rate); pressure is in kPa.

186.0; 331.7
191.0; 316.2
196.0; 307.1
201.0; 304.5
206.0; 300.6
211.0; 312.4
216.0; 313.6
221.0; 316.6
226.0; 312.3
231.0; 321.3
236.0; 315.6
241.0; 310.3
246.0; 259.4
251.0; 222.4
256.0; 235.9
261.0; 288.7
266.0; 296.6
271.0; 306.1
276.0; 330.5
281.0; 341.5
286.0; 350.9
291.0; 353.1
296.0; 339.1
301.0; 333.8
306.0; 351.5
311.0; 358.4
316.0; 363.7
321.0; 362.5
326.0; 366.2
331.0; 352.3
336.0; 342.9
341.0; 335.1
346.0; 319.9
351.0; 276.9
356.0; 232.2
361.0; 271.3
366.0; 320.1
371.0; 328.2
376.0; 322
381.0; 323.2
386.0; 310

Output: 1.4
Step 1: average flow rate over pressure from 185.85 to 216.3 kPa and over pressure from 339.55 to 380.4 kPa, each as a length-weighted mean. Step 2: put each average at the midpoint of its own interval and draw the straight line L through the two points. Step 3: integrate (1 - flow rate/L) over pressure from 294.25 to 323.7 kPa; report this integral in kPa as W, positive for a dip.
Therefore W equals -4.6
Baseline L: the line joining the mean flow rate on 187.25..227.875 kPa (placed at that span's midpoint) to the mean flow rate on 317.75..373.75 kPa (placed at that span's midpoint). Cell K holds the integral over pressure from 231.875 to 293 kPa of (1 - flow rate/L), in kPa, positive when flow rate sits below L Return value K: 2.6 kPa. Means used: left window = 311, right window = 319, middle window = 301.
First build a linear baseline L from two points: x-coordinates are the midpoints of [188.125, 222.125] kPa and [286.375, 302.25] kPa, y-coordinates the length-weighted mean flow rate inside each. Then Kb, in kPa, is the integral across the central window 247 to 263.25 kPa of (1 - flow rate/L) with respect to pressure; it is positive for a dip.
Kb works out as 3.9 kPa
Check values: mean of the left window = 310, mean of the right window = 344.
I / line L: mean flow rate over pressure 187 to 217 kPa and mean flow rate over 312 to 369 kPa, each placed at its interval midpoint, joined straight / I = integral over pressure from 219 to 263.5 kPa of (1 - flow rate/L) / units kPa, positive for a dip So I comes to 3.83 kPa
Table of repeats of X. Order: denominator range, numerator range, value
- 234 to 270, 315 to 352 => 1.24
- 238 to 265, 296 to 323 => 1.32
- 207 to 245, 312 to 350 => 1.11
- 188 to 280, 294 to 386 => 1.09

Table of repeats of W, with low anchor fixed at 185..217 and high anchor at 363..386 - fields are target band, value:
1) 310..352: -3.34 kPa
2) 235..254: 2.48 kPa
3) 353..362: 1.97 kPa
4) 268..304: -2.29 kPa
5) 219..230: -0.09 kPa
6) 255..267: 1.49 kPa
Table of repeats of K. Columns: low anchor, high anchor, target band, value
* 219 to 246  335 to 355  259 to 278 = 0.3 kPa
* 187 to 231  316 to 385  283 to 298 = -1.5 kPa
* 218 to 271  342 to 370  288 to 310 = -4.3 kPa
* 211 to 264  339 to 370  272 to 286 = -2.1 kPa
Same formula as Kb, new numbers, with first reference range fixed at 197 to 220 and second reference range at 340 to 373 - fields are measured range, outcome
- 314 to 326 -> -2.61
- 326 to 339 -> -2.32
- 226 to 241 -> -0.49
